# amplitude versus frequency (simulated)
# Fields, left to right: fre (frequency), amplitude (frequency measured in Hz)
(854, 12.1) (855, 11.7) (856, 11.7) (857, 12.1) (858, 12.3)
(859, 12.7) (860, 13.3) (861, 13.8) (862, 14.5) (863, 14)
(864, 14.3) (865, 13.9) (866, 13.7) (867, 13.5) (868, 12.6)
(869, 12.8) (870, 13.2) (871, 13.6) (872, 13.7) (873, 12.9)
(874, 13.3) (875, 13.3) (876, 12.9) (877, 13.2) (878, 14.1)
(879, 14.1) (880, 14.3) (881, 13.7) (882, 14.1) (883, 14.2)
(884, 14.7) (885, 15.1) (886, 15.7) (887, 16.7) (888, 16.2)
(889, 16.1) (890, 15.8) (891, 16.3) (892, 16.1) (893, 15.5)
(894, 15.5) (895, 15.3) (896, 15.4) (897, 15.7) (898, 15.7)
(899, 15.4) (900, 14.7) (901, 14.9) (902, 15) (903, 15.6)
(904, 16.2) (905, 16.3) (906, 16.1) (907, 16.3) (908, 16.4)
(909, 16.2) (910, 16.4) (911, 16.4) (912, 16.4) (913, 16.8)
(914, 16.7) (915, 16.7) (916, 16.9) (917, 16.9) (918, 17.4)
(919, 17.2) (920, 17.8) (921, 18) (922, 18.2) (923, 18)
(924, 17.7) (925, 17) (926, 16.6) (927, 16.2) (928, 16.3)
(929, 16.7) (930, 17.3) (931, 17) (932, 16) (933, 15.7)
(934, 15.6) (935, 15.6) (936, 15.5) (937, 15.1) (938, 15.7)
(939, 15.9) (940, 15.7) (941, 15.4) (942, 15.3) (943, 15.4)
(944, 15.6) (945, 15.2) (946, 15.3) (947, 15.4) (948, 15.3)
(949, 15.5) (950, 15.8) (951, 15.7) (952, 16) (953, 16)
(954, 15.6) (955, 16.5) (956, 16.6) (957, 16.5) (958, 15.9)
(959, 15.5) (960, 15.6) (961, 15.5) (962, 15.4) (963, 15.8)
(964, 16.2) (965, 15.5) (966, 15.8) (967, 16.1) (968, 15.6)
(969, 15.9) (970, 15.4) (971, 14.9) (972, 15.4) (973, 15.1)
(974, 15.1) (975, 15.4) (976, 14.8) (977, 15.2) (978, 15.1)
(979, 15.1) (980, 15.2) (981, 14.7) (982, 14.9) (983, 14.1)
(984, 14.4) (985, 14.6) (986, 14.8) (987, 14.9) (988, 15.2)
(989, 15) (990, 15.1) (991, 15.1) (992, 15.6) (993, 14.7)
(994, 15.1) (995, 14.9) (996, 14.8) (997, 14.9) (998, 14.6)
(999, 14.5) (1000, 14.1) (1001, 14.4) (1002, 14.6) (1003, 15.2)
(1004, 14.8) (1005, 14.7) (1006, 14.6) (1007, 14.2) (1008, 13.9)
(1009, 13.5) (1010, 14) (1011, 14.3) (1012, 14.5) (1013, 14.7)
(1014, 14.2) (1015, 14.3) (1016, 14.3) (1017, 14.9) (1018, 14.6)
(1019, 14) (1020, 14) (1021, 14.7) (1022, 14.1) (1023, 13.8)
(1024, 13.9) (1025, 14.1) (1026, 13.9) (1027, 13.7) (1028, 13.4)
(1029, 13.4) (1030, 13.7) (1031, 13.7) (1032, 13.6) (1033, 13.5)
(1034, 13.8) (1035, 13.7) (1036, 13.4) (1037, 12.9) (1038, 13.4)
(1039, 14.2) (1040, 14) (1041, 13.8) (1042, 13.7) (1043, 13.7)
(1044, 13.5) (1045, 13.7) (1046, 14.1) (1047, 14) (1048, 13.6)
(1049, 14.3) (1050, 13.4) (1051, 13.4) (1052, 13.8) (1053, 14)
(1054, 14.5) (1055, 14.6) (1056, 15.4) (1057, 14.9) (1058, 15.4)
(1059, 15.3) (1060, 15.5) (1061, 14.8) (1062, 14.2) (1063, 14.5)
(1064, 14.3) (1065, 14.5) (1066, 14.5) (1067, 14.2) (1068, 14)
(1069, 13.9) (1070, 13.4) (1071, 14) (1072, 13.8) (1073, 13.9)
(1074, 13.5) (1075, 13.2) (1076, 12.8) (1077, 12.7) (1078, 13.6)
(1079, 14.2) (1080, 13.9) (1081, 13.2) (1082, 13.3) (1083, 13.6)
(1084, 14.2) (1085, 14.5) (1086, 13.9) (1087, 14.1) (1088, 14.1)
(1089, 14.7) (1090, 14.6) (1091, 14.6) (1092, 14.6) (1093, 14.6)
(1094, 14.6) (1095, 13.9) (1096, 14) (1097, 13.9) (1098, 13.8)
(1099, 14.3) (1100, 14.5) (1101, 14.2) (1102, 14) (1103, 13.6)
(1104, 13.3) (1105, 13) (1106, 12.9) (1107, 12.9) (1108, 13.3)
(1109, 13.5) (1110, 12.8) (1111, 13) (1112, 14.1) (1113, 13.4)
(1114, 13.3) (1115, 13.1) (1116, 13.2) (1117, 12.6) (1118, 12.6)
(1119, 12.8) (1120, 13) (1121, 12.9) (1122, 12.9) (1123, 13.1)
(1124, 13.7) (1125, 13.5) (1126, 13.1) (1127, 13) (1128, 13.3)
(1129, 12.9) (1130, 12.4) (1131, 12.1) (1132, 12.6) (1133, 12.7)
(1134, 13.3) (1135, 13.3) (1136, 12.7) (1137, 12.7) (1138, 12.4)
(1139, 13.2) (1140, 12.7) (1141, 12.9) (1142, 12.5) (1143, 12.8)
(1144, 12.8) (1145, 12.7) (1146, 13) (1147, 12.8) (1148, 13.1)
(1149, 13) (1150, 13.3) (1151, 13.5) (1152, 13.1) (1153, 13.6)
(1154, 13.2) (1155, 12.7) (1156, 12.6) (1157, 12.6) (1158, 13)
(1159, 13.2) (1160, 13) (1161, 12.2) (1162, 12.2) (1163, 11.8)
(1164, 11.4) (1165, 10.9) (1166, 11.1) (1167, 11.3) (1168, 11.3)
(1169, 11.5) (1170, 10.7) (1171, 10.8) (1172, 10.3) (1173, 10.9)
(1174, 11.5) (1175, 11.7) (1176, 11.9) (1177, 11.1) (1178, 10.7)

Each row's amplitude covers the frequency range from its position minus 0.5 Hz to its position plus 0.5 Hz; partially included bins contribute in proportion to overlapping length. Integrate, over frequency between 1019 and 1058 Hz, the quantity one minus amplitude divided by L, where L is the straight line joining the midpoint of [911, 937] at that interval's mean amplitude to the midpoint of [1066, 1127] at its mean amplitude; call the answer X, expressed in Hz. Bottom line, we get 2.1 Hz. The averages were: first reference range 16.8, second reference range 13.6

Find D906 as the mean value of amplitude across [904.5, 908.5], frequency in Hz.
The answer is 16.3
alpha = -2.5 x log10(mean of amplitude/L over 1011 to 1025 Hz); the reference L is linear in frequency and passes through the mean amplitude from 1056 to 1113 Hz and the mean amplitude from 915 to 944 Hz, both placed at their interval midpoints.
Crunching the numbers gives 0.056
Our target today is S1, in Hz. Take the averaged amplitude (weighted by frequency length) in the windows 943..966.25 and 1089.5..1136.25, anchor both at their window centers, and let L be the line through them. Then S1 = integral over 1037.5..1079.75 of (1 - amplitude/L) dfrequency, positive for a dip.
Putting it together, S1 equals 0.4 Hz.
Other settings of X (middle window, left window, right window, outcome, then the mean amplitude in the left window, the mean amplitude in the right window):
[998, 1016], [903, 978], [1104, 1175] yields 0.65 Hz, 16.1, 12.6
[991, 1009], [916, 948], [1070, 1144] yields 0.64 Hz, 16.3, 13.4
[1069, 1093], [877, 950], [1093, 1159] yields -0.20 Hz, 15.9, 13.2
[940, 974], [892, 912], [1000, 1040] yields -1.54 Hz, 15.8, 14.1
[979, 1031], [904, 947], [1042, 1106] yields 2.33 Hz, 16.4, 14.1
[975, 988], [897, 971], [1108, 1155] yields 0.42 Hz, 16.1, 13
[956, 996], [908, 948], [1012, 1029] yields -0.12 Hz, 16.4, 14.1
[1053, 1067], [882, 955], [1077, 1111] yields -0.46 Hz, 16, 13.9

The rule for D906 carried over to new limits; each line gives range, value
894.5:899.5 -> 15.5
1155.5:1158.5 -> 12.7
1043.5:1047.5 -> 13.8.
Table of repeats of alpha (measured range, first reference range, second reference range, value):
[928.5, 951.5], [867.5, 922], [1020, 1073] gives -0.05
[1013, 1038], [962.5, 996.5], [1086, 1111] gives 0.06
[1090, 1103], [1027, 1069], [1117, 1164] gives -0.06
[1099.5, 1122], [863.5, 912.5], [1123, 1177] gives -0.04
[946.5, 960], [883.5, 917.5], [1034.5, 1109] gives -0.04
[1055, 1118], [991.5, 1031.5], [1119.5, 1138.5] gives -0.04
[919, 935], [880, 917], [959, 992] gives -0.09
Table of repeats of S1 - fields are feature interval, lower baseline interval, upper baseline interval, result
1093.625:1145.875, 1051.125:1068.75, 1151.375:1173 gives -0.4 Hz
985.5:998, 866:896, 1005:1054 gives -0.8 Hz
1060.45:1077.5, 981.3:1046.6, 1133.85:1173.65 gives -0.5 Hz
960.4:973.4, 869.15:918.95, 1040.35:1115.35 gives -0.7 Hz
